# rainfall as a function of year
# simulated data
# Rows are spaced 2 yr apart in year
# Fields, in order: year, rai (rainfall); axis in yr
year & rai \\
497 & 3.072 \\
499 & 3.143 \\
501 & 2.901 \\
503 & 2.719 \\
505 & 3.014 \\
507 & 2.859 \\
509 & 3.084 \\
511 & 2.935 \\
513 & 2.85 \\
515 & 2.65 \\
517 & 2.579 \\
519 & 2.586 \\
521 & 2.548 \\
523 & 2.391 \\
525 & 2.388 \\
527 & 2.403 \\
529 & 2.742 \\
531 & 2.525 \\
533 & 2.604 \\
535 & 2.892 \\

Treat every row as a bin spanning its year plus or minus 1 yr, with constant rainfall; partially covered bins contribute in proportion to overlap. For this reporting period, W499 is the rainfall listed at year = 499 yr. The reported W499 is 3.143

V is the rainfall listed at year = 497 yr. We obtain 3.072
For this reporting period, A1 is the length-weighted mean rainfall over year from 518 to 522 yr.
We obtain 2.57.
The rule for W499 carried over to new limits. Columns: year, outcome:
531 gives 2.525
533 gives 2.604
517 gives 2.579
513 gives 2.85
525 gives 2.388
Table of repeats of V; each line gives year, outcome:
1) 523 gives 2.391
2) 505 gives 3.014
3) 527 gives 2.403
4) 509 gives 3.084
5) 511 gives 2.935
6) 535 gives 2.892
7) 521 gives 2.548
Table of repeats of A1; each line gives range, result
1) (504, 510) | 2.99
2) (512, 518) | 2.69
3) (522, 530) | 2.48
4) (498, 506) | 2.94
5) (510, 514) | 2.89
